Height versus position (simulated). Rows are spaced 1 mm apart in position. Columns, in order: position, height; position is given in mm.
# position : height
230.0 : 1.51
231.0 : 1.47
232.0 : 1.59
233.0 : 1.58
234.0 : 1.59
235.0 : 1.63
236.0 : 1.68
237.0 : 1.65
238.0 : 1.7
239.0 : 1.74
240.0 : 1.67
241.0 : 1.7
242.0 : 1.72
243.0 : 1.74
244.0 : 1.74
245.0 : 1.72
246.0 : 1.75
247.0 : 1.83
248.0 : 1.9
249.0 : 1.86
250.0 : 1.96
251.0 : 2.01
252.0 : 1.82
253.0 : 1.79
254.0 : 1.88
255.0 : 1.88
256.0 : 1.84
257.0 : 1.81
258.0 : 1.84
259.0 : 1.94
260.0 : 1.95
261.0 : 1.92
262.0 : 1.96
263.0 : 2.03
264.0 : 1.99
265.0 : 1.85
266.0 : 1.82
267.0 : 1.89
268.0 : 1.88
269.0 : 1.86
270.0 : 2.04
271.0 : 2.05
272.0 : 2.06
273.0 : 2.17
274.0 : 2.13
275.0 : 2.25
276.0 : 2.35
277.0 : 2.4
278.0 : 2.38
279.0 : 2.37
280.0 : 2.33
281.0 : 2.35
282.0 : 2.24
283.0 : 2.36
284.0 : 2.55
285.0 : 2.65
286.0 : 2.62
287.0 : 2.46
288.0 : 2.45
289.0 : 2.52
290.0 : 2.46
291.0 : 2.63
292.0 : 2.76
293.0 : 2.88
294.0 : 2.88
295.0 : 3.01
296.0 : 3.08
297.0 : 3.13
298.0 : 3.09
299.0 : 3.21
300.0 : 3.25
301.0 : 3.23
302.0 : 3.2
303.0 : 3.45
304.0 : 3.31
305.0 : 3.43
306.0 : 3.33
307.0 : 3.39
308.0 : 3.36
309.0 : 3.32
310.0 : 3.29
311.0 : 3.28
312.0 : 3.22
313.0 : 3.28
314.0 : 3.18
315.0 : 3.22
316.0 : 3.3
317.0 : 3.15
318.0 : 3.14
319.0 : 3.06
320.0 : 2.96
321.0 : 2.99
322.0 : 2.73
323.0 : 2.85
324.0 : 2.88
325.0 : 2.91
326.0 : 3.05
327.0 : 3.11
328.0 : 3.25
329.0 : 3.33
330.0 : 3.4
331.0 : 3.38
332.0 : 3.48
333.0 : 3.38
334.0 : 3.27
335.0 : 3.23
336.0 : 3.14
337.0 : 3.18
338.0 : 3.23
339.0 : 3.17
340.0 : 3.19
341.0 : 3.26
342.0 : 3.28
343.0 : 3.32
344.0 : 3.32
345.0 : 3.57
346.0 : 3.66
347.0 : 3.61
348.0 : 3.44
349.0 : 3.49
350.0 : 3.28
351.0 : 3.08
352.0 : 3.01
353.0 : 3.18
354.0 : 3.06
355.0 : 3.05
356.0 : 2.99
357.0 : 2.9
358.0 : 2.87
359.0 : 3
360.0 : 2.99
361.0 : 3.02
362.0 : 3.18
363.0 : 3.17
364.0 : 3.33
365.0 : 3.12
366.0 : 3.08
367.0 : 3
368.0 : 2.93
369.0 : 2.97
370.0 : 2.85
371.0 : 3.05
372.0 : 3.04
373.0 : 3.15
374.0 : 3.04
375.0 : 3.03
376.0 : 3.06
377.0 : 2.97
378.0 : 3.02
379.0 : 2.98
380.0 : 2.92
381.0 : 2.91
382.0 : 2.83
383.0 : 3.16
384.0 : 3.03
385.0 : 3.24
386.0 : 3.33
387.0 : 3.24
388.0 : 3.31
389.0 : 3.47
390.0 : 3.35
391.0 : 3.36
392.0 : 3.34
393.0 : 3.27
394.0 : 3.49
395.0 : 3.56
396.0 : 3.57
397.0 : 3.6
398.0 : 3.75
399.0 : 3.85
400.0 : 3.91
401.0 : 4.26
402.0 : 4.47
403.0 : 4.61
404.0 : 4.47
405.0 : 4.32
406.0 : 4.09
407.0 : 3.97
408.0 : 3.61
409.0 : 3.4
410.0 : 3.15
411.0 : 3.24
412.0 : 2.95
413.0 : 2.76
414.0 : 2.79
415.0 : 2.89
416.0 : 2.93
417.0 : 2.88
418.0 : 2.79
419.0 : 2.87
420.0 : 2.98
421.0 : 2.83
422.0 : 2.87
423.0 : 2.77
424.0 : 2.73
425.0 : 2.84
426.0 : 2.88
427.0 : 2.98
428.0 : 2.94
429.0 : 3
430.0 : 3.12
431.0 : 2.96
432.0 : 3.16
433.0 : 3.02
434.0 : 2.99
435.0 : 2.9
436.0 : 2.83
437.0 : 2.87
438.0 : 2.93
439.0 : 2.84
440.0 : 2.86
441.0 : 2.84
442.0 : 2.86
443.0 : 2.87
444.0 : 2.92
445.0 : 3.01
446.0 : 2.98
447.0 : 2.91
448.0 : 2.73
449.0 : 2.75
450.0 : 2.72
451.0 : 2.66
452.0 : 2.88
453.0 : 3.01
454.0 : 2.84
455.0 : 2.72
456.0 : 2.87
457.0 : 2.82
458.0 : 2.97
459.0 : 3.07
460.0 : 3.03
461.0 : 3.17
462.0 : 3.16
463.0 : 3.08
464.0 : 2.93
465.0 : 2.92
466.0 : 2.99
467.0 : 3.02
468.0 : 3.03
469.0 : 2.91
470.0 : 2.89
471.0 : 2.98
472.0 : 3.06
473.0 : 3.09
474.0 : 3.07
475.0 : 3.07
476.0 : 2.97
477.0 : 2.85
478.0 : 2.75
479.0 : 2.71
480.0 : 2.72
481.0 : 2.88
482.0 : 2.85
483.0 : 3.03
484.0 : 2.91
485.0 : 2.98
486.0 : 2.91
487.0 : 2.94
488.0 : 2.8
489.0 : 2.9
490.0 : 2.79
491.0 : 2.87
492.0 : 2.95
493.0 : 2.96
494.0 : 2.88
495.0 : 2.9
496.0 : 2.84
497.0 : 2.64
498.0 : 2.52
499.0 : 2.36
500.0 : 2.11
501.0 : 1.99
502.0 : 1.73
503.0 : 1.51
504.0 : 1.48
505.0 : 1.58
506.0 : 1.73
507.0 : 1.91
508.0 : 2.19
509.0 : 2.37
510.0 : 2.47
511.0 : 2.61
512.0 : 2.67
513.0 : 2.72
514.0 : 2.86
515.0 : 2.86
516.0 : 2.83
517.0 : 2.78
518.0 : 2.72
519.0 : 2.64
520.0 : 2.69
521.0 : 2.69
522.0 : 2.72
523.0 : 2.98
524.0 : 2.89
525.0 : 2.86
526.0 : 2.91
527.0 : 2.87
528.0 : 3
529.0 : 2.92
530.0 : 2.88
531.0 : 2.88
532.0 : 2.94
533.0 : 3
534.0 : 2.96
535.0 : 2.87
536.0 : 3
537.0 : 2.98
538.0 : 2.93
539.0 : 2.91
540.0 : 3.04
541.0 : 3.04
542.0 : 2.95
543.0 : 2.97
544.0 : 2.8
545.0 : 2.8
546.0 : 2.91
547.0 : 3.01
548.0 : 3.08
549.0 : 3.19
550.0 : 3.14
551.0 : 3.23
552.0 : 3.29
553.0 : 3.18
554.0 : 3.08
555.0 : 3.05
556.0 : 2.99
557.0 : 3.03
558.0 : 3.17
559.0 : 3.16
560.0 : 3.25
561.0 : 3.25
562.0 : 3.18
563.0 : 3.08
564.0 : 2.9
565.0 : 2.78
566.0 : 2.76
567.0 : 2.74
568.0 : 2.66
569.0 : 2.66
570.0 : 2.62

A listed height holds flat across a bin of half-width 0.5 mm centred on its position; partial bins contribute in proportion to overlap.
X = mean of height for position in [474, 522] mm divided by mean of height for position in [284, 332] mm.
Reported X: 0.9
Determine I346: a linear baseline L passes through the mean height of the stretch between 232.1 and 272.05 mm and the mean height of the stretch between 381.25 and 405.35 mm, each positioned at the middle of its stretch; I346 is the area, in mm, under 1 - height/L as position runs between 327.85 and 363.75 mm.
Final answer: -2.8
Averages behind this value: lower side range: 1.83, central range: 3.23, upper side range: 3.6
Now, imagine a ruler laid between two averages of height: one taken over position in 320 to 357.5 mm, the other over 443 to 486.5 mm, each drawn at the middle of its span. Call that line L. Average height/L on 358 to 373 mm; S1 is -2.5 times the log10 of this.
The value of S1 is 0.03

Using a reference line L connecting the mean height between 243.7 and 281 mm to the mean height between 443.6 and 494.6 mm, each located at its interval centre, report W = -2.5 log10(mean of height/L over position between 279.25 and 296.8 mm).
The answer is -0.23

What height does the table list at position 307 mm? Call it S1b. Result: 3.39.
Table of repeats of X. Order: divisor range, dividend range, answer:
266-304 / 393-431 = 1.31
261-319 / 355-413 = 1.24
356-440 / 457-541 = 0.87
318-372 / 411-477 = 0.93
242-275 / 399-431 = 1.73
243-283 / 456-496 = 1.47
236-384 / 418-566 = 1.04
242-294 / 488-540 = 1.24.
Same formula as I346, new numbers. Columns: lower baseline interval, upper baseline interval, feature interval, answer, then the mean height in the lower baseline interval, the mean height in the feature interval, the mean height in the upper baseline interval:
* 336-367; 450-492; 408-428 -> 0.70 mm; 3.2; 2.94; 2.93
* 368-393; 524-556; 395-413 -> -4.11 mm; 3.11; 3.8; 2.99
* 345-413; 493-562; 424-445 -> 1.24 mm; 3.32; 2.93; 2.76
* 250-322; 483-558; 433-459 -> -1.65 mm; 2.58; 2.87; 2.76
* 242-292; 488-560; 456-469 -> -2.05 mm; 2.09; 3.01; 2.76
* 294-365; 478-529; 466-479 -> -1.16 mm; 3.2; 2.96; 2.62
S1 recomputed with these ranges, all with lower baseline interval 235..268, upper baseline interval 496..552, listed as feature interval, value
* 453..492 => -0.17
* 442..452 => -0.16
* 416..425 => -0.20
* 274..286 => -0.24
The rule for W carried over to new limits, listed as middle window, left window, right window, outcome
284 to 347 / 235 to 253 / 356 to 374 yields -0.235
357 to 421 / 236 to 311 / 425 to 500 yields -0.216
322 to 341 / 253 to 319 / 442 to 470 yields -0.186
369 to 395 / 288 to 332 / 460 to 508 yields -0.071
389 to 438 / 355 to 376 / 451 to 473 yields -0.101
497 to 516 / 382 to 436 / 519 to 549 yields 0.320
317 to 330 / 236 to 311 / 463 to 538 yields -0.245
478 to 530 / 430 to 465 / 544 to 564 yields 0.150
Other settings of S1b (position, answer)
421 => 2.83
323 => 2.85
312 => 3.22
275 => 2.25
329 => 3.33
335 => 3.23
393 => 3.27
